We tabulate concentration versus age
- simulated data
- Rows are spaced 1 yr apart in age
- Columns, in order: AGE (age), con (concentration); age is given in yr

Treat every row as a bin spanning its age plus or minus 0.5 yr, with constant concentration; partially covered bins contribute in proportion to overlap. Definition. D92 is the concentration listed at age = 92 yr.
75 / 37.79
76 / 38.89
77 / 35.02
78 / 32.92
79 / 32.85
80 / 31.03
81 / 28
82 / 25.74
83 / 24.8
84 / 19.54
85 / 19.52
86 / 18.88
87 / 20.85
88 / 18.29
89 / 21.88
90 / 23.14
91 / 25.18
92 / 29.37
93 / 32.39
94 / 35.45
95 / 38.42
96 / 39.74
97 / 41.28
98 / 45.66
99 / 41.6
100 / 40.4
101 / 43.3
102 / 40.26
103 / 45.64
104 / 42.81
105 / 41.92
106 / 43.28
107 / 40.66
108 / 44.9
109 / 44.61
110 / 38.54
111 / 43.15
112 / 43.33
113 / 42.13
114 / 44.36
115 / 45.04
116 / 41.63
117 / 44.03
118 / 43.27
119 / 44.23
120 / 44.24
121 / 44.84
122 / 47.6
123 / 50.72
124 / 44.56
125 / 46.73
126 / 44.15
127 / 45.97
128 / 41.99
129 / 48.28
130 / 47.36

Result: 29.37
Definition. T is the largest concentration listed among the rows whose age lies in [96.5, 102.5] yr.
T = 45.66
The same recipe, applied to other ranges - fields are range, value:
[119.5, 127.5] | 50.72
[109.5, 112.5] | 43.33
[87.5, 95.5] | 38.42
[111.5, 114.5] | 44.36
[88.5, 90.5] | 23.14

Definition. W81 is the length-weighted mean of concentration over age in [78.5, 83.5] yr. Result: 28.5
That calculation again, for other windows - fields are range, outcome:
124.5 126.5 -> 45.4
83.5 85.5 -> 19.5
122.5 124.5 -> 47.6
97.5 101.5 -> 42.7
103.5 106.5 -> 42.7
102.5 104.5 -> 44.2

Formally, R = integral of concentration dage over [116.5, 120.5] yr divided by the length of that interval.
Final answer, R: 43.9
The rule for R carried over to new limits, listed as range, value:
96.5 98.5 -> 43.5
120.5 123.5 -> 47.7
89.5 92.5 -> 25.9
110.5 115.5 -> 43.6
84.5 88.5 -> 19.4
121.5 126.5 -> 46.8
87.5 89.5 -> 20.1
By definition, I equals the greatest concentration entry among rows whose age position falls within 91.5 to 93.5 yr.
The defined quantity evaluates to 32.39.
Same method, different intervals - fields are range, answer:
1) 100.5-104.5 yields 45.64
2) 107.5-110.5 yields 44.9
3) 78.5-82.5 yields 32.85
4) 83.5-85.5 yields 19.54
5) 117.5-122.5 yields 47.6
